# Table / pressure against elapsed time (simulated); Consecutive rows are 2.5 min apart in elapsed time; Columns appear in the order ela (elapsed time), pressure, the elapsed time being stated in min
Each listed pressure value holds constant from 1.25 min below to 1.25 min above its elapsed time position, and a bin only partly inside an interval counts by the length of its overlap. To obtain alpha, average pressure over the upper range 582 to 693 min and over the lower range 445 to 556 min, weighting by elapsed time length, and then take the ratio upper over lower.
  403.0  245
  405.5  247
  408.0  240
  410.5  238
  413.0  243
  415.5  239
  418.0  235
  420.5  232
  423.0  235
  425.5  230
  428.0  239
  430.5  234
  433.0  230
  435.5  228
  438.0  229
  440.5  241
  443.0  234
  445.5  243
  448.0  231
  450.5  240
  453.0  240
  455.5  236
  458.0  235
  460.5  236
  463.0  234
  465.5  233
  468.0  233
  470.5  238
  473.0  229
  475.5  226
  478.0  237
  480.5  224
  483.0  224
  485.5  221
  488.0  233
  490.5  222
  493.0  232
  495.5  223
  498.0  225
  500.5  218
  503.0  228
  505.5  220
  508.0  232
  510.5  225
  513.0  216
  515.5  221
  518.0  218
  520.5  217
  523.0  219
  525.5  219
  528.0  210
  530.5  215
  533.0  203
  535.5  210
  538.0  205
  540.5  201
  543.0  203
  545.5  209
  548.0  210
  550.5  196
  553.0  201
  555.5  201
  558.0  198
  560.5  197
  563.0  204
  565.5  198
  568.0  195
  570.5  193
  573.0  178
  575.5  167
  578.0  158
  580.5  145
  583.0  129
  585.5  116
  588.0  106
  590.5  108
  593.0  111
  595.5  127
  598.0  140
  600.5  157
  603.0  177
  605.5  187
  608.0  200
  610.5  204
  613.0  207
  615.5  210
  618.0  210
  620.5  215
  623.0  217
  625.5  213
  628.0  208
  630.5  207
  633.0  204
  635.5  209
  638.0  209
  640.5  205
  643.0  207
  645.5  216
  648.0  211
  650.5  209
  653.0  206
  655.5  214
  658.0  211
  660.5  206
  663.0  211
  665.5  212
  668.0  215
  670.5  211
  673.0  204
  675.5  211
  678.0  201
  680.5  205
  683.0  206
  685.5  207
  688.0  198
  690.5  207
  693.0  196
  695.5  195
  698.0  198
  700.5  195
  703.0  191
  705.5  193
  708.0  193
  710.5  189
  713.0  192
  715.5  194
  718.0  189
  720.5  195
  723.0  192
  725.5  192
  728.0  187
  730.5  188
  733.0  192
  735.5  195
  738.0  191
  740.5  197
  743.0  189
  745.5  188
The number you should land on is 0.9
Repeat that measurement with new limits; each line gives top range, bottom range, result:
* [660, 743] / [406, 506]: 0.85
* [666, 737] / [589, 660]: 1.03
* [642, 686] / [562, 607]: 1.35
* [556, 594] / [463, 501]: 0.71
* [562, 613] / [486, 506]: 0.71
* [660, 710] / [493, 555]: 0.94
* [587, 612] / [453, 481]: 0.65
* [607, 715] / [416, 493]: 0.88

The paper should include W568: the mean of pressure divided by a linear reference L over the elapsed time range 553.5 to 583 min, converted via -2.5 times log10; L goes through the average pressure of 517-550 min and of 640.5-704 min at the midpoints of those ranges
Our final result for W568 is 0.15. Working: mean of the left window 210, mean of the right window 206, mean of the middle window 183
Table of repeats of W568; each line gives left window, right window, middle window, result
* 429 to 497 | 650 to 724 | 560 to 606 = 0.35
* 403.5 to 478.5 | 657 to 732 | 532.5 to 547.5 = 0.08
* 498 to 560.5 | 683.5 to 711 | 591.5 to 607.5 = 0.33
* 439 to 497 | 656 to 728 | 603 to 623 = 0.04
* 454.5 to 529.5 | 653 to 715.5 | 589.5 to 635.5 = 0.15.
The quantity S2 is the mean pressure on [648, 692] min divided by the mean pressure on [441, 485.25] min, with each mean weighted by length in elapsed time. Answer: 0.89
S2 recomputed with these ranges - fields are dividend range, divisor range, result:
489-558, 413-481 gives 0.92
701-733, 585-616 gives 1.22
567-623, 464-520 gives 0.74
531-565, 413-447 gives 0.86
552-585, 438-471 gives 0.76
